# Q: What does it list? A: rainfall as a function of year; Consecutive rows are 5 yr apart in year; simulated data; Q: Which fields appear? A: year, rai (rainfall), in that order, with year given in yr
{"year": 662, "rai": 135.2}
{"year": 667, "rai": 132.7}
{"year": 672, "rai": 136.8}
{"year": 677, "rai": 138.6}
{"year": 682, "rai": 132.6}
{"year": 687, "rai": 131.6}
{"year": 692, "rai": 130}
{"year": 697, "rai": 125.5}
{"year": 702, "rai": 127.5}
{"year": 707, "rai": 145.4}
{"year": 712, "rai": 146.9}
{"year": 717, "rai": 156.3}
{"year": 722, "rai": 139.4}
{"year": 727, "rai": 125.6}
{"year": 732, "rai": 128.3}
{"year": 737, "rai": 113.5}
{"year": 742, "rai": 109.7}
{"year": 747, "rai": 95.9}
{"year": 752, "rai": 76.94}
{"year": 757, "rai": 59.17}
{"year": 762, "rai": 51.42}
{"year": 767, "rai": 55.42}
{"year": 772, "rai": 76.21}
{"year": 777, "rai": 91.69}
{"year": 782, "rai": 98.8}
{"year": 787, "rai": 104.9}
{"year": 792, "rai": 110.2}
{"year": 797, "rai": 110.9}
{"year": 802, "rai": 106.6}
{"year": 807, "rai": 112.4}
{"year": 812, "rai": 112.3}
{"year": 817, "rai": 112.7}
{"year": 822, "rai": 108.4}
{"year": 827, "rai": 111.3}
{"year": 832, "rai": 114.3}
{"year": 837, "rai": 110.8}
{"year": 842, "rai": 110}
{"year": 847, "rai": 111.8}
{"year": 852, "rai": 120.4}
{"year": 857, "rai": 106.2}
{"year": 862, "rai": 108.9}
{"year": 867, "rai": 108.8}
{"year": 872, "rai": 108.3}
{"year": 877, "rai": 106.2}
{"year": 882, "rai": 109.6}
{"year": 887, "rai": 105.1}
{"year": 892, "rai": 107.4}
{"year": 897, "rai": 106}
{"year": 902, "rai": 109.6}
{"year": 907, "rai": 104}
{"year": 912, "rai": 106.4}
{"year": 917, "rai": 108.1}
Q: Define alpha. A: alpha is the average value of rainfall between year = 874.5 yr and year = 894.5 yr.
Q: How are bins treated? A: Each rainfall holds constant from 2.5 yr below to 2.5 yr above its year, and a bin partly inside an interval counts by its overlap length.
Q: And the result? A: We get 107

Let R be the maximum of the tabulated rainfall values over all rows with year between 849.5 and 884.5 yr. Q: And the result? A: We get 120.4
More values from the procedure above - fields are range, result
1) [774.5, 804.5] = 110.9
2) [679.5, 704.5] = 132.6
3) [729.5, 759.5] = 128.3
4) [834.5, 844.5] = 110.8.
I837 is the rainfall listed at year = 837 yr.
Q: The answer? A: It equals 110.8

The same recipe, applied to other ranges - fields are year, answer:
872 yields 108.3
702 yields 127.5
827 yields 111.3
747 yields 95.9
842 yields 110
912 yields 106.4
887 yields 105.1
